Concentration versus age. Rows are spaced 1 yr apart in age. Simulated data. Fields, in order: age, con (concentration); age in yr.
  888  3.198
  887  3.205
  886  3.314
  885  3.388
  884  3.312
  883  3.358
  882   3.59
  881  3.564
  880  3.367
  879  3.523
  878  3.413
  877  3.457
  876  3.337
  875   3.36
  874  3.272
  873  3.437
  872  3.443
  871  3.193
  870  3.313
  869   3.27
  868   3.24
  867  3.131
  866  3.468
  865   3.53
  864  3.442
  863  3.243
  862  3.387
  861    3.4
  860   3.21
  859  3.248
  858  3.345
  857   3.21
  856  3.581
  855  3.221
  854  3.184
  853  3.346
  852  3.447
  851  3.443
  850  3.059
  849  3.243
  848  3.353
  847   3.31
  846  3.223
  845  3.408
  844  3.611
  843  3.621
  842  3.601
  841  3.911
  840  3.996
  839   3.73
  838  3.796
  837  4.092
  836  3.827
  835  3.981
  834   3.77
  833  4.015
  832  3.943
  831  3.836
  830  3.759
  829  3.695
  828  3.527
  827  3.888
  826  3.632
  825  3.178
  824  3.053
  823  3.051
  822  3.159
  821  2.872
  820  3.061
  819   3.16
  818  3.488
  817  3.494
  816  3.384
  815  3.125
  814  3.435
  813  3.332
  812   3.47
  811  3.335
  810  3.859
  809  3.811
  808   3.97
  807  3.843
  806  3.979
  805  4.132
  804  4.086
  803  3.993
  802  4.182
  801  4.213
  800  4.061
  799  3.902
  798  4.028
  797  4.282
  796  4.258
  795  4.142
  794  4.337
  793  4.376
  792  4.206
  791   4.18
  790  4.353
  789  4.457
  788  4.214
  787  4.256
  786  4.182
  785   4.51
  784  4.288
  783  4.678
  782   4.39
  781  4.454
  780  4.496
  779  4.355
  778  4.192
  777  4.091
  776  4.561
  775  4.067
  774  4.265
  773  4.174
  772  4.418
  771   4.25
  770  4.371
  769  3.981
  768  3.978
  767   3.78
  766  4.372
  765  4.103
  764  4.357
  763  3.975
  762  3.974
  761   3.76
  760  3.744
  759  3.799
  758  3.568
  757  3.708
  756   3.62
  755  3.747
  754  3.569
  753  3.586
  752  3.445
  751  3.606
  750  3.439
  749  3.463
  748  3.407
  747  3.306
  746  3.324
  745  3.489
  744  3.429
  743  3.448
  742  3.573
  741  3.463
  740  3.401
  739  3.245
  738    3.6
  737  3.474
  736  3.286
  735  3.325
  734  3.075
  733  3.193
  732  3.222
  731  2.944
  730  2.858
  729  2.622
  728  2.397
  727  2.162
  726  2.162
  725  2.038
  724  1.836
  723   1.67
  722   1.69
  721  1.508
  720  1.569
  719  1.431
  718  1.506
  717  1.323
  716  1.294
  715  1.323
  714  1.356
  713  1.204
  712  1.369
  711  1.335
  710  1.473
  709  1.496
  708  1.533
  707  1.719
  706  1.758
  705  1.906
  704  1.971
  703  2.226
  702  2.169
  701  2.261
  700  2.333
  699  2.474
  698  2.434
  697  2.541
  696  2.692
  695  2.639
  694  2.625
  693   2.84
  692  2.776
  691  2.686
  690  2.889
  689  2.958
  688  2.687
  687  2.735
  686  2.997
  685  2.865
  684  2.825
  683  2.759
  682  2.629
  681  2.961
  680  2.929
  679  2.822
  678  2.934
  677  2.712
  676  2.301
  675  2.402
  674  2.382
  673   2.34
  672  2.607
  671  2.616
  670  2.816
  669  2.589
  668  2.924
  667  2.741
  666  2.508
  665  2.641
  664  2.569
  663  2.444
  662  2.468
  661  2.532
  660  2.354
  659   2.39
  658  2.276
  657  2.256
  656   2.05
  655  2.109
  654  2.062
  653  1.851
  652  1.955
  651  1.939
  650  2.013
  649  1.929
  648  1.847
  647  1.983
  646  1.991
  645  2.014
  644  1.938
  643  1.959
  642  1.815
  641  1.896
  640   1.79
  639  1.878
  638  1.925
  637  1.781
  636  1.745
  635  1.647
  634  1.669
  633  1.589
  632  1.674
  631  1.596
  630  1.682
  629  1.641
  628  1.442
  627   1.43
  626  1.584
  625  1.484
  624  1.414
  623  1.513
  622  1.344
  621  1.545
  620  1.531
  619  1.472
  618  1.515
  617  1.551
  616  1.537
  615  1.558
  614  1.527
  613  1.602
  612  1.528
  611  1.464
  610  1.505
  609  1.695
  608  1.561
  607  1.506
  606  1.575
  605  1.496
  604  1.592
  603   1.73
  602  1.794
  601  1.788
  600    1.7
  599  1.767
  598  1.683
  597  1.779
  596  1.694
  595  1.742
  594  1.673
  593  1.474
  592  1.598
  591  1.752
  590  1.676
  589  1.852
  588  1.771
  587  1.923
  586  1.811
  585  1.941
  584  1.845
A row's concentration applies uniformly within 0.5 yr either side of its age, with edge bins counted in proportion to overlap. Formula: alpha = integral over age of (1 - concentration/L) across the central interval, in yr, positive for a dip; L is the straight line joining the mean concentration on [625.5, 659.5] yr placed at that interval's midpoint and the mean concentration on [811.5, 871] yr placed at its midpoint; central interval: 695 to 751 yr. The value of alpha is 2.3 yr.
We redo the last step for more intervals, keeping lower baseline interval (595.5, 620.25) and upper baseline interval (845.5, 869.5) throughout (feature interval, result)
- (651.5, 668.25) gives -3.3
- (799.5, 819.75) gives -4.9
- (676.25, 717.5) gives -1.6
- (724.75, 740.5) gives -3.1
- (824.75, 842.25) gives -3.6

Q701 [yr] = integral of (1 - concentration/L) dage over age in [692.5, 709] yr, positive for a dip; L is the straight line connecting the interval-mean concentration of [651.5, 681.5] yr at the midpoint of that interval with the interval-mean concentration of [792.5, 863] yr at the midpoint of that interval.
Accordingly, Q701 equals 2.9 yr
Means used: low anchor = 2.48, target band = 2.23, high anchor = 3.62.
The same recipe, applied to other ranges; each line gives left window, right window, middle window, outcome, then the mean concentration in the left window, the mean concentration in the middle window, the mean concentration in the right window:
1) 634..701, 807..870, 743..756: -2.6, 2.39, 3.49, 3.48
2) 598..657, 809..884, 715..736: 2.6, 1.71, 2.2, 3.45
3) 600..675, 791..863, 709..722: 6.0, 1.9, 1.41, 3.64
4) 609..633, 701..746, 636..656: -2.4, 1.53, 1.93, 2.31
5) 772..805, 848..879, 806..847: 2.2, 4.26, 3.58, 3.33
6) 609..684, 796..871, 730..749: -3.7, 2.04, 3.33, 3.56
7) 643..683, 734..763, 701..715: 6.2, 2.38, 1.66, 3.53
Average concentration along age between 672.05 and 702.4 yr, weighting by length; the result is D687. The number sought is 2.65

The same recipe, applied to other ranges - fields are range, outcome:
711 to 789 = 3.31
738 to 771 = 3.7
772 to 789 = 4.33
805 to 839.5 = 3.58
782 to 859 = 3.74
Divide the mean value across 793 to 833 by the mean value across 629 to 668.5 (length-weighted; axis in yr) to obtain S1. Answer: 1.80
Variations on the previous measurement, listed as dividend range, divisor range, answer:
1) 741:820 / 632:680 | 1.77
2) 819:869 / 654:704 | 1.35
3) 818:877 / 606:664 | 1.92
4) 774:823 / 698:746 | 1.71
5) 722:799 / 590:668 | 2.04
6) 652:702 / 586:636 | 1.59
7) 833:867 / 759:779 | 0.85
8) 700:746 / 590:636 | 1.45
